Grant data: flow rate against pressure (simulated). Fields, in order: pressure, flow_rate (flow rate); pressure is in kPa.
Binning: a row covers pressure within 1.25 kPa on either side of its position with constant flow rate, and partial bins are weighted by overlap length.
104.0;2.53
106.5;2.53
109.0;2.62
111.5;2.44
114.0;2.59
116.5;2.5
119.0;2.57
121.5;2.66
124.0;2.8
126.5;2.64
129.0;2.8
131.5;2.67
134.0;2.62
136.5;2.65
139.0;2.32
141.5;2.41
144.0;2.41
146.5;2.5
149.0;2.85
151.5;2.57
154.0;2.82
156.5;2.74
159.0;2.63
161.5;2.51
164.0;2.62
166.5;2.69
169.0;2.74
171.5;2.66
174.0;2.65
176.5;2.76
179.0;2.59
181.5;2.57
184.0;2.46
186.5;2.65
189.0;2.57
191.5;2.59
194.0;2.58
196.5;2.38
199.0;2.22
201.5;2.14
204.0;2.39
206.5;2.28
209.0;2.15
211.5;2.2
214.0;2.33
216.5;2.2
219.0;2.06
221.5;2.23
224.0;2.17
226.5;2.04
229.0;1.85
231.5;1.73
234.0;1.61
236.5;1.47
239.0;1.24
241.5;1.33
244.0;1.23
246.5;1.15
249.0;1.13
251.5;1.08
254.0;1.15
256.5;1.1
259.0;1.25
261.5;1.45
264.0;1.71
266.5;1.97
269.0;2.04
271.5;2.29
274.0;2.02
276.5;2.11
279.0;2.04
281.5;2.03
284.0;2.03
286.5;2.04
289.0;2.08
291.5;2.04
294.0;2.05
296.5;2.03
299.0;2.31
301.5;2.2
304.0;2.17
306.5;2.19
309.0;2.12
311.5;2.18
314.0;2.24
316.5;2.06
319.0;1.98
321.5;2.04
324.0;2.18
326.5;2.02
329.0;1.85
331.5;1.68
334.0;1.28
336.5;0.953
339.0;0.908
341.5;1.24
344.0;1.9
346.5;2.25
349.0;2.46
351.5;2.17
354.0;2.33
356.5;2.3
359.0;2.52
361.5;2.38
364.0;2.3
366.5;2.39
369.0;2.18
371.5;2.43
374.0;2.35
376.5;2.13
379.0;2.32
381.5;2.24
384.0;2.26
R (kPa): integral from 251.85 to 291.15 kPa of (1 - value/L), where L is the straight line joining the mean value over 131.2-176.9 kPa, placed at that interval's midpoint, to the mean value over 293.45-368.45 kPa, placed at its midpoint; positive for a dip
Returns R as 7.2 kPa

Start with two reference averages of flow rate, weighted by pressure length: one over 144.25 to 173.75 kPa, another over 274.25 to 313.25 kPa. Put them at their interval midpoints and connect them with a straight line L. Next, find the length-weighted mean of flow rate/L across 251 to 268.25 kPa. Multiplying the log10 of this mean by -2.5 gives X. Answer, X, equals 0.50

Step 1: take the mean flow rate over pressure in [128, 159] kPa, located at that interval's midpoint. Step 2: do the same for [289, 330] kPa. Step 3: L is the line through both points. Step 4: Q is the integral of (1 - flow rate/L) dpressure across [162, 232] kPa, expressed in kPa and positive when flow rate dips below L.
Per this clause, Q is 2.00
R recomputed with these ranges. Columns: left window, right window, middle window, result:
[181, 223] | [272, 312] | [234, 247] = 5.34 kPa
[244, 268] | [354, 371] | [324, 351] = 5.35 kPa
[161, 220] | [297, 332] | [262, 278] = 1.64 kPa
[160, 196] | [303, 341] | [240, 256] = 7.60 kPa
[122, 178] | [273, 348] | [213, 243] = 6.00 kPa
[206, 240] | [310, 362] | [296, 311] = -1.75 kPa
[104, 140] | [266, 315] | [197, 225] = 1.45 kPa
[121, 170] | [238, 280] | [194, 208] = -1.37 kPa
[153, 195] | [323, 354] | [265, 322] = -2.90 kPa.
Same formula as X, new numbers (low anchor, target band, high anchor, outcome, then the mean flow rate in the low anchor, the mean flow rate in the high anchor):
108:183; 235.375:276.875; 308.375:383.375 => 0.46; 2.62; 2.05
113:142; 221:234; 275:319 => 0.18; 2.61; 2.11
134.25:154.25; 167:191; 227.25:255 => -0.23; 2.56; 1.38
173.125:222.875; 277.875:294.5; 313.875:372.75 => 0.06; 2.4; 2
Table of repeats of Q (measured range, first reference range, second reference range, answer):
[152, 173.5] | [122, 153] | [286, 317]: -1.17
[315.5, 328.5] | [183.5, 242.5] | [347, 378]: 1.29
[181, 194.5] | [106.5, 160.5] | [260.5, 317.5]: -0.85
